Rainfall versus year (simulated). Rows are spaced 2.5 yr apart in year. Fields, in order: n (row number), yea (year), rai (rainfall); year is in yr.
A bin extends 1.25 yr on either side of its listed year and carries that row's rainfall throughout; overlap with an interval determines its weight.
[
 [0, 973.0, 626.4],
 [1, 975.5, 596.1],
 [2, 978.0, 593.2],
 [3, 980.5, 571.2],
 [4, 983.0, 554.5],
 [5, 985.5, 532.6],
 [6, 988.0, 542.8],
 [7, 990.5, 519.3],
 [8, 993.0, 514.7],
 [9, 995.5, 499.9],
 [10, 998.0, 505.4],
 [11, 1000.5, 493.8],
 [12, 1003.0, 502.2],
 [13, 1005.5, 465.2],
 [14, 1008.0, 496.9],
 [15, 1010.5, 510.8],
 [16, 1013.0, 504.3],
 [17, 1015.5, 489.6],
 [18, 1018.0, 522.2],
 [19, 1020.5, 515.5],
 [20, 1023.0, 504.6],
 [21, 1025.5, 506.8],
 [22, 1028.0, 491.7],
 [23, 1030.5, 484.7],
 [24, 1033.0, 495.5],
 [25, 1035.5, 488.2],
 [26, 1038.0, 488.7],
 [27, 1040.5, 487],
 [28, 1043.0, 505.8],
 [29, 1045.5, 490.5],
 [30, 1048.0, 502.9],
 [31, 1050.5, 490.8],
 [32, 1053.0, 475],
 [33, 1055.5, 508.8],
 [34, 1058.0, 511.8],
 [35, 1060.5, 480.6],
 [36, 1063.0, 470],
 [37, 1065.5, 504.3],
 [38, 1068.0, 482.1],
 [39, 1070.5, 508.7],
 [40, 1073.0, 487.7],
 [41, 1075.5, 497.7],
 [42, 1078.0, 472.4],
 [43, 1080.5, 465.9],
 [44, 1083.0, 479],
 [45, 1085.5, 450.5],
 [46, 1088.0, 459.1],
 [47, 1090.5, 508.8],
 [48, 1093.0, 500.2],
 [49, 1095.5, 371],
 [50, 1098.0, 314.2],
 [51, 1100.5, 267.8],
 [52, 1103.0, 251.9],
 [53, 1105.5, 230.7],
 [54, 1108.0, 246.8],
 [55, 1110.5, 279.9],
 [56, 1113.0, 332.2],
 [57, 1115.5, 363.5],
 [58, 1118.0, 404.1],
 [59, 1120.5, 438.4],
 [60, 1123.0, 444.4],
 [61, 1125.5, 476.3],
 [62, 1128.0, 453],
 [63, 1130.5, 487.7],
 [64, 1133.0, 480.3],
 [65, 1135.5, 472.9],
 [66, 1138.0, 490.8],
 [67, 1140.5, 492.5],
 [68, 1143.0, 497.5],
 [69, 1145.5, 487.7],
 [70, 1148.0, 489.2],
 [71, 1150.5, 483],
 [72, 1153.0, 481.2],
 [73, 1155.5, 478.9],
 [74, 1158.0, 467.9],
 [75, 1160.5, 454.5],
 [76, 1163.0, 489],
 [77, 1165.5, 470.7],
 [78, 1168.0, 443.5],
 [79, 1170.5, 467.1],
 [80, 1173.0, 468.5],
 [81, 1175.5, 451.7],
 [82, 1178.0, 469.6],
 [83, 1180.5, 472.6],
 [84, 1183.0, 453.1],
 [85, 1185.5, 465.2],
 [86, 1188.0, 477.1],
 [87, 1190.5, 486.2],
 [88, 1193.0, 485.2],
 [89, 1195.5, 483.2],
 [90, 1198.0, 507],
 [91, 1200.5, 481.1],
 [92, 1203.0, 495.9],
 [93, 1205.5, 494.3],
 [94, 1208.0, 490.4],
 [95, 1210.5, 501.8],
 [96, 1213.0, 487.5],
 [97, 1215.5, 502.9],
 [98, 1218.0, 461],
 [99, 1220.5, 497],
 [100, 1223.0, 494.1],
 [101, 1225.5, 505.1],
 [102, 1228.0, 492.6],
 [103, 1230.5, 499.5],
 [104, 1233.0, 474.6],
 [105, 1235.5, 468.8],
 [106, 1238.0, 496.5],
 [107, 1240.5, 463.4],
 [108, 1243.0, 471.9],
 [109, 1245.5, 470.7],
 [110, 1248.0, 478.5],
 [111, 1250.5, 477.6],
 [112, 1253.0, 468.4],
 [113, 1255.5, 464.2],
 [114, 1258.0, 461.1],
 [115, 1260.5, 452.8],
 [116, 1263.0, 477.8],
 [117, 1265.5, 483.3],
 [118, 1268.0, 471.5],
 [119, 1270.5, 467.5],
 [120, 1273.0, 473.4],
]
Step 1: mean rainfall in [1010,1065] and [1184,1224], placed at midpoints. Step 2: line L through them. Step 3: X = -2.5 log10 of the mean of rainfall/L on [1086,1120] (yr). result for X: 0.36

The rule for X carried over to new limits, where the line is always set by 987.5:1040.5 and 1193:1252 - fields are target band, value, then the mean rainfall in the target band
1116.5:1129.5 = 0.12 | 443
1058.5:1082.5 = 0.02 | 486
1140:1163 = 0.02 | 481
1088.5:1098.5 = 0.14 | 434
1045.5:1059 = 0.00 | 497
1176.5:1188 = 0.05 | 466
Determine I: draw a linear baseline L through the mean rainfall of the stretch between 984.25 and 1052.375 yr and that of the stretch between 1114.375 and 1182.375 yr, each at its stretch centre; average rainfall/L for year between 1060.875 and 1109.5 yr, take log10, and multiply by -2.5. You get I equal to 0.15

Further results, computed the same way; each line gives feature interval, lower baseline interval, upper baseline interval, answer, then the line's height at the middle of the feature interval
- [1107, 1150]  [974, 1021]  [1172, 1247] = 0.150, 498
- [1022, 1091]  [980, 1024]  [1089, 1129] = -0.121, 439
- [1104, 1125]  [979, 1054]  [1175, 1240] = 0.387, 495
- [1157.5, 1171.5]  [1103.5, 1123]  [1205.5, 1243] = -0.153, 404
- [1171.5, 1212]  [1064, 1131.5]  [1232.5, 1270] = -0.072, 449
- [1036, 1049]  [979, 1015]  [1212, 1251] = 0.032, 509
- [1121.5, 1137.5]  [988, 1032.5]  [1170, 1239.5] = 0.048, 491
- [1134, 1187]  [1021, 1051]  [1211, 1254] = 0.032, 488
